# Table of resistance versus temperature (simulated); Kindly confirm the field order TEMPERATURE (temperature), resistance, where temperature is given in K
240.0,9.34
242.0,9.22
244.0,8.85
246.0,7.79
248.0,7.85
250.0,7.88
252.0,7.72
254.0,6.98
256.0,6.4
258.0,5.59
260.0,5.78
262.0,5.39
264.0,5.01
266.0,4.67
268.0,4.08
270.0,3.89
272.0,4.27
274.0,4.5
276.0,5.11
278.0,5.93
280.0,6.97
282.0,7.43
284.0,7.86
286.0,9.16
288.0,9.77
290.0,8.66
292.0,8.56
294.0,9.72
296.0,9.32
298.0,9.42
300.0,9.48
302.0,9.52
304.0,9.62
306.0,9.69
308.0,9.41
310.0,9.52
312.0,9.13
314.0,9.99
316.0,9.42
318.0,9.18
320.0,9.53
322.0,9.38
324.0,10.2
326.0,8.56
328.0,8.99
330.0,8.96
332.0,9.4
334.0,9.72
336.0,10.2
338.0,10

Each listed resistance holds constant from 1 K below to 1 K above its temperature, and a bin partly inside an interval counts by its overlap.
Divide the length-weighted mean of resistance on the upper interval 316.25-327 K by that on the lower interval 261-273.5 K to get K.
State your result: 2.06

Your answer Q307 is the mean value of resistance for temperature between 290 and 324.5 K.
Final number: 9.44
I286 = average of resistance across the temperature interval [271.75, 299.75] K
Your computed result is 7.76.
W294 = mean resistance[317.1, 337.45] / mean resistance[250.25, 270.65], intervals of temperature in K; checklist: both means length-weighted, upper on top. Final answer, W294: 1.66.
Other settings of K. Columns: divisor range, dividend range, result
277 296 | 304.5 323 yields 1.14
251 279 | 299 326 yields 1.77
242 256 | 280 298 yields 1.12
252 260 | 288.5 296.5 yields 1.41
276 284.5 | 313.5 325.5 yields 1.41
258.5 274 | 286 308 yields 1.98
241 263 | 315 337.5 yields 1.31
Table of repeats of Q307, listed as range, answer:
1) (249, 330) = 7.81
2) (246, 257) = 7.4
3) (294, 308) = 9.52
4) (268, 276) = 4.31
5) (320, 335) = 9.33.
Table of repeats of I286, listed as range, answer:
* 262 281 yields 4.96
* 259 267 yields 5.21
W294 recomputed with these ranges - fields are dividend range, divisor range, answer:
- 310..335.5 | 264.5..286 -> 1.67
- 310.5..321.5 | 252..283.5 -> 1.69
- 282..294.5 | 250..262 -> 1.35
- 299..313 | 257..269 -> 1.86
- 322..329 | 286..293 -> 1.03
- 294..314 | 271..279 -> 1.92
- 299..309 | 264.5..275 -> 2.21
